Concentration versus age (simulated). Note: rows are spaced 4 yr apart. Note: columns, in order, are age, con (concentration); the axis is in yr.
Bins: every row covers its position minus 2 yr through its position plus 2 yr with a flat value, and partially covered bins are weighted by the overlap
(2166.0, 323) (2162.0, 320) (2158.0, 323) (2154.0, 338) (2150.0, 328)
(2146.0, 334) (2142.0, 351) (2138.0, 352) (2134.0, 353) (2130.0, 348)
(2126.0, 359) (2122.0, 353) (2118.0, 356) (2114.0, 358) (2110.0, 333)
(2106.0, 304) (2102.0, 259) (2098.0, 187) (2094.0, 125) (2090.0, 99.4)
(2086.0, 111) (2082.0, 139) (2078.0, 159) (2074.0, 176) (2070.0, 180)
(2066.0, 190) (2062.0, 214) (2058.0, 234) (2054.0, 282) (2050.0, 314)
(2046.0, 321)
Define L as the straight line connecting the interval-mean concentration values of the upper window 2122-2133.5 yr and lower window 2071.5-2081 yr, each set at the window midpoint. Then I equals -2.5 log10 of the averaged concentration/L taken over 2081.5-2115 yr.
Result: 0.204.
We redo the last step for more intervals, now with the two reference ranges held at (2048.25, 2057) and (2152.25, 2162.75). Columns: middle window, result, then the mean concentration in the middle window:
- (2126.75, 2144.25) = -0.10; 351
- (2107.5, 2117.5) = -0.11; 345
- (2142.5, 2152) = -0.03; 334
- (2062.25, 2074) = 0.49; 188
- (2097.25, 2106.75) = 0.22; 251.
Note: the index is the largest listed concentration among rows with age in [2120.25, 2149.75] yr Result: 359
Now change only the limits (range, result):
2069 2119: 358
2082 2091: 139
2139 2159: 351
